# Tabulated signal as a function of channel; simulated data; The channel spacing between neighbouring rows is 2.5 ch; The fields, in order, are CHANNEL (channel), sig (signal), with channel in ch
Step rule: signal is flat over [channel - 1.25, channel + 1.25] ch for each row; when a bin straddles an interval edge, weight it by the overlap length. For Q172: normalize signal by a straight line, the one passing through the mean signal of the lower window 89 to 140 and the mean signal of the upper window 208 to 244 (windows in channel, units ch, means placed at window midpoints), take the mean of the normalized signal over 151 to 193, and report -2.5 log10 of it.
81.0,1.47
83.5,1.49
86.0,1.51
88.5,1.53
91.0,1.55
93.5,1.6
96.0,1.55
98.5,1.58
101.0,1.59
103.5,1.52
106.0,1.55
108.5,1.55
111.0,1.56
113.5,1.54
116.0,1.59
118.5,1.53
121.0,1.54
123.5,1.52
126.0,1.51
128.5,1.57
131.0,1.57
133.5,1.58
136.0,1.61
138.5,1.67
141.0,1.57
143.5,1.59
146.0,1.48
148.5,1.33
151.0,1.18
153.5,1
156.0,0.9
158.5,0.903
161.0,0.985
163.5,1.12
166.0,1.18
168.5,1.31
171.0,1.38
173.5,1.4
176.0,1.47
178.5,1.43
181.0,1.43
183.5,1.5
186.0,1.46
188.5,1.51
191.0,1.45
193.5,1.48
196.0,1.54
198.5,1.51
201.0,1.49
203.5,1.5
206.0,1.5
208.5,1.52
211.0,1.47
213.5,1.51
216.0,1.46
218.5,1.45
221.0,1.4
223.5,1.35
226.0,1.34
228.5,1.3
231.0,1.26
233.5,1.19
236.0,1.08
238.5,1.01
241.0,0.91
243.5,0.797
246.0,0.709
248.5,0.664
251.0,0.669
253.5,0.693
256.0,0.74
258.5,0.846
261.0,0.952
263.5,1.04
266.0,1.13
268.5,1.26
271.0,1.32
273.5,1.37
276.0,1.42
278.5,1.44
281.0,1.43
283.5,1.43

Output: 0.11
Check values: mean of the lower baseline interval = 1.56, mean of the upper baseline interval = 1.27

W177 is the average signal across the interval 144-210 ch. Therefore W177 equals 1.35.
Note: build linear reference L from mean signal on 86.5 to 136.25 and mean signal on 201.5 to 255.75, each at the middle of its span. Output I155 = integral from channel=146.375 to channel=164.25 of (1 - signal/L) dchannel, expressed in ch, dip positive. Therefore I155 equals 4.2 ch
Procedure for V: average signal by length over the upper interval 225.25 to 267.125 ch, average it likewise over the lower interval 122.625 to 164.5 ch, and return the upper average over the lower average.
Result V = 0.7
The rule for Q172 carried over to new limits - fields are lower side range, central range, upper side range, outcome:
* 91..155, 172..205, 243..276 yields -0.183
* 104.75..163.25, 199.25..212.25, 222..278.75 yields -0.241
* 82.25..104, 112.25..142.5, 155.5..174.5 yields -0.156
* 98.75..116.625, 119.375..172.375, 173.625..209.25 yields 0.125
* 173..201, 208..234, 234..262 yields -0.236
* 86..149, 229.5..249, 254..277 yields 0.220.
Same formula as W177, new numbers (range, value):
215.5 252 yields 1.1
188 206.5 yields 1.5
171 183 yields 1.43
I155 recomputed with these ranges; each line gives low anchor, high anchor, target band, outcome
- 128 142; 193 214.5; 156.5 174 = 4.4 ch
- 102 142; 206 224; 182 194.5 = 0.1 ch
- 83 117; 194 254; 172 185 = -0.9 ch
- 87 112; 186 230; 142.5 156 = 2.1 ch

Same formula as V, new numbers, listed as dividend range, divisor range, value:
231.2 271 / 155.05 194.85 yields 0.71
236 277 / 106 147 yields 0.62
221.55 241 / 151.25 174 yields 1.07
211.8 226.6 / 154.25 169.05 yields 1.35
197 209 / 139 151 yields 1.02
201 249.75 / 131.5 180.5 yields 0.93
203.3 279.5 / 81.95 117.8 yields 0.75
